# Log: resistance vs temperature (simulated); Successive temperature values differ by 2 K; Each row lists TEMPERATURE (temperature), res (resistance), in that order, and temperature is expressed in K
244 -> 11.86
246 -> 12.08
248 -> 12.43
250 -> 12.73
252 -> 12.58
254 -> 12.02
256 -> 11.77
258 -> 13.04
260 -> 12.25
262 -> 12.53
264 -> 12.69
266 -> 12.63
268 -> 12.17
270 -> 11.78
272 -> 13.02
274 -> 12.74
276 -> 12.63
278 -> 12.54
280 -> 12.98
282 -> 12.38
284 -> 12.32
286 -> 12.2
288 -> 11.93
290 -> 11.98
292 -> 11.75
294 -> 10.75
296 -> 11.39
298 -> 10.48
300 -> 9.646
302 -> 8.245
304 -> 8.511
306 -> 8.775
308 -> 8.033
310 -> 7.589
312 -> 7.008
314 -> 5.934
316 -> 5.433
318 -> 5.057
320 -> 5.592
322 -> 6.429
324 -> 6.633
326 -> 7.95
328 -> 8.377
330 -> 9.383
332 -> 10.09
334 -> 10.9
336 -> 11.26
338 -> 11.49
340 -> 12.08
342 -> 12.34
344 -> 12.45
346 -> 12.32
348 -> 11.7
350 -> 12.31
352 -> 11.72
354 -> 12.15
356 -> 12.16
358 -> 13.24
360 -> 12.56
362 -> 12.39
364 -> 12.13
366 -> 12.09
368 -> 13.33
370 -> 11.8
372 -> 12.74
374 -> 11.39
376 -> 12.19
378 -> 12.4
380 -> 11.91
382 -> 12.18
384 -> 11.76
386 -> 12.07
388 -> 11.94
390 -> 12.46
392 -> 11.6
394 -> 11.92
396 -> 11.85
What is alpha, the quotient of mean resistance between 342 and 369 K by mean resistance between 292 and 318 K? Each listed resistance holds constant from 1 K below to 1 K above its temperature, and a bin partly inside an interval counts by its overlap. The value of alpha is 1.5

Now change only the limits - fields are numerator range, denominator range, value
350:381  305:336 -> 1.60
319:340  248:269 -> 0.72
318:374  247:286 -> 0.88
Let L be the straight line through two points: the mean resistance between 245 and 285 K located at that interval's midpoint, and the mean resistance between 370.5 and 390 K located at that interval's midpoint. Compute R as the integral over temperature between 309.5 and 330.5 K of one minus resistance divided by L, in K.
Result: 9.4 K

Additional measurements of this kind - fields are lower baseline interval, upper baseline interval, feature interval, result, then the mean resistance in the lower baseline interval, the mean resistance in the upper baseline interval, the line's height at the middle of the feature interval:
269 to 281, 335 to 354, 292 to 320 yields 9.3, 12.6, 12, 12.3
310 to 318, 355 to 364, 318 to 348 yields -2.5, 6.17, 12.5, 8.83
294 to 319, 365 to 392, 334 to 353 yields -3.2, 8.12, 12.2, 10.2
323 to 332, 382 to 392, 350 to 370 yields -4.0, 8.31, 12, 10.3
